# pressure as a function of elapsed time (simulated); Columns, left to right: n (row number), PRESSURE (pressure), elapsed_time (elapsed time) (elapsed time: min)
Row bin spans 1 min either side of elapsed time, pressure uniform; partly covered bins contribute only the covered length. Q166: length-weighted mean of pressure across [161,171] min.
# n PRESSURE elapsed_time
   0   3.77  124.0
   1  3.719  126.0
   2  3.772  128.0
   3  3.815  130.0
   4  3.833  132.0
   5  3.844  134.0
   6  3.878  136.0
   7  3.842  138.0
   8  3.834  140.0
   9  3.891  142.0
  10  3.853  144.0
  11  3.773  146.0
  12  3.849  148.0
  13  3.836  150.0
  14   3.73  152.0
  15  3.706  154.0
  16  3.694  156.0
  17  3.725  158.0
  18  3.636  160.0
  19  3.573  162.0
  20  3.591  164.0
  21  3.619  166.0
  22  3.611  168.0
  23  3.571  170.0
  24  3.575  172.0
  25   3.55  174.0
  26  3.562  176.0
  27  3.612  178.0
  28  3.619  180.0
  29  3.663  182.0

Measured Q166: 3.59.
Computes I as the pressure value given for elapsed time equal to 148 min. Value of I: 3.849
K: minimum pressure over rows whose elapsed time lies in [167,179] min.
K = 3.55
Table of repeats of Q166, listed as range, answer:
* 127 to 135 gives 3.82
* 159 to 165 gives 3.6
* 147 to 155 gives 3.78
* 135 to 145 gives 3.86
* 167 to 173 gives 3.59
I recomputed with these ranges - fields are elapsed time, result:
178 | 3.612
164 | 3.591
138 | 3.842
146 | 3.773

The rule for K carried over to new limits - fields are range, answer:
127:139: 3.772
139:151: 3.773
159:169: 3.573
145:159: 3.694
